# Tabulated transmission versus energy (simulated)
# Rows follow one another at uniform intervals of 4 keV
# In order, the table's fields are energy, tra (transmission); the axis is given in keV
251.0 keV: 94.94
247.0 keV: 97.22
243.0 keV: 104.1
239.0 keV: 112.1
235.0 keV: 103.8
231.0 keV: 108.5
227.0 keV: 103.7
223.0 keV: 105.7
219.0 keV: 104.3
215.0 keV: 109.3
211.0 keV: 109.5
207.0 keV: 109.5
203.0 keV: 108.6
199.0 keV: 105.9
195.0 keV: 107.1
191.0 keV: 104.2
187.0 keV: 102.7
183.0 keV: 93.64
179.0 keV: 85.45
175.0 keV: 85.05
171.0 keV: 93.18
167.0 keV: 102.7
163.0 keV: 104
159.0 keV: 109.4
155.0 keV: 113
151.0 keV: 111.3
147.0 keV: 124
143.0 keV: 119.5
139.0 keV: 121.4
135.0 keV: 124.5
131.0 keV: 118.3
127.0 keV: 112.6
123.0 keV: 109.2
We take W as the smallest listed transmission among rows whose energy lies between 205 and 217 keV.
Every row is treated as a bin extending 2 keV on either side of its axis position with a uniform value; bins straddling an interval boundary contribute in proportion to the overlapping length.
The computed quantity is 109.3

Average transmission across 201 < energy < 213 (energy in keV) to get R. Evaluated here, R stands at 109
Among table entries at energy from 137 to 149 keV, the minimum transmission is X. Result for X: 119.5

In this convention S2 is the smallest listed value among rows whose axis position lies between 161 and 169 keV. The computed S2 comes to 102.7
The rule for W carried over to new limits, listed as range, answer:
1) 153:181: 85.05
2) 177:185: 85.45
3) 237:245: 104.1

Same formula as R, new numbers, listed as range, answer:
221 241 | 107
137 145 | 120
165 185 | 92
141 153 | 118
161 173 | 100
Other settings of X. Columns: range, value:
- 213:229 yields 103.7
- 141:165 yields 104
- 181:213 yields 93.64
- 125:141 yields 112.6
